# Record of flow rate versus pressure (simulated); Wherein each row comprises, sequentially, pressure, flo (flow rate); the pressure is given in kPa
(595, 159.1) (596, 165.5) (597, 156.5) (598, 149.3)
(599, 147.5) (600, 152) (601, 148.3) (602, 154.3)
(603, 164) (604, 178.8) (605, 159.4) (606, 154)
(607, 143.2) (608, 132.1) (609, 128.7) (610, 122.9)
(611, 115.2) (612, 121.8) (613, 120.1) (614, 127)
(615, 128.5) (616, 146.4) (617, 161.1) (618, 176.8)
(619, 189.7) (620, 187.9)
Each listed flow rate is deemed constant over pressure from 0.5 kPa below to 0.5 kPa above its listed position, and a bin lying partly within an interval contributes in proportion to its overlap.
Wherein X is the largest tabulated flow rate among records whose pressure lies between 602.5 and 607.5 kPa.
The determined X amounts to 178.8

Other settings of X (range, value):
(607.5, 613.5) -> 132.1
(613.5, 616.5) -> 146.4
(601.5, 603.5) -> 164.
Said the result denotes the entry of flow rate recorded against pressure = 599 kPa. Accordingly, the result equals 147.5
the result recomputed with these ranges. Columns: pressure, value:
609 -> 128.7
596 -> 165.5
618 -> 176.8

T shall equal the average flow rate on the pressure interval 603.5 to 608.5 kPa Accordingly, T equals 154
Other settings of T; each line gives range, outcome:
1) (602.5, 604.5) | 171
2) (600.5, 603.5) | 156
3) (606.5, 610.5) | 132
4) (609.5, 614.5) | 121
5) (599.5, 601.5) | 150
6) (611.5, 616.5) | 129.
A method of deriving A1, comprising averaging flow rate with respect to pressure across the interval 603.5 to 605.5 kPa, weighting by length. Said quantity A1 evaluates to 169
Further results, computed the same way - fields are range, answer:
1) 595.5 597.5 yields 161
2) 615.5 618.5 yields 161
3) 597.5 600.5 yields 150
